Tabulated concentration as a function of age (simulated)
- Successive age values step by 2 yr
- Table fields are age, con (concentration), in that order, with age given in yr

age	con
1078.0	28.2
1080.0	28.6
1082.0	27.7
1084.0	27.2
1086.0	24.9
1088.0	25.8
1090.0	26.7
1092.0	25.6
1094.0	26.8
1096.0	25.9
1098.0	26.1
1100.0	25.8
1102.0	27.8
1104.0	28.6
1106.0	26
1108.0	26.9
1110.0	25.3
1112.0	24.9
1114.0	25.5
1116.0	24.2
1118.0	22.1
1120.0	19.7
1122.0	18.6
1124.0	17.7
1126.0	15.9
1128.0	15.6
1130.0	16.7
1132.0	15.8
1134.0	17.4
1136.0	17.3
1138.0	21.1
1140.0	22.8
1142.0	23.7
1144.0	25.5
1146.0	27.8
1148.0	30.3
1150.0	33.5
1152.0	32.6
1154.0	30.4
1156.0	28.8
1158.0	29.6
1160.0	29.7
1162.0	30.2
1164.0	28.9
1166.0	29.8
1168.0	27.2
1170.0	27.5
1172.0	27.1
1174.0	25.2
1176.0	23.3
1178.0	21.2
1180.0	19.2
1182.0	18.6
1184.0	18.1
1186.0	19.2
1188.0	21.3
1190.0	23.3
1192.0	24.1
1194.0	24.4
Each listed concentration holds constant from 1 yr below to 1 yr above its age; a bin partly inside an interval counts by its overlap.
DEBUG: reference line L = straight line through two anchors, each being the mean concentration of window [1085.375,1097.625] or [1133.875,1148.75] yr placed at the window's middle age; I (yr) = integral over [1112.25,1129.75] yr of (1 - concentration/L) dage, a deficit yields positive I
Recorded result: 3.2 yr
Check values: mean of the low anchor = 26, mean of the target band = 20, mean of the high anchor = 23.5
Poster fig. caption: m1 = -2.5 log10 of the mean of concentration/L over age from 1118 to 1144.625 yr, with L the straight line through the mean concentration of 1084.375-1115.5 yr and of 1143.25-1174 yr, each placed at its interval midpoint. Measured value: 0.41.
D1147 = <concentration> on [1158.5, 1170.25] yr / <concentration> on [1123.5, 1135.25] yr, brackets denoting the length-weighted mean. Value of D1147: 1.76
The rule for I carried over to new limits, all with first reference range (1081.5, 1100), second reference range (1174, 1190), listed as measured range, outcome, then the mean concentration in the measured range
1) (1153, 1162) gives -3.07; 29.7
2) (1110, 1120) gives 0.37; 23.8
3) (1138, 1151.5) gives -2.43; 27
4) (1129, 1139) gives 2.51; 17.7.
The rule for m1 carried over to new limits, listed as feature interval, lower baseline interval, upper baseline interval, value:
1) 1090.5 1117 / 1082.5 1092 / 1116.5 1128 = -0.157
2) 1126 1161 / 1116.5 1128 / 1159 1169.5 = -0.002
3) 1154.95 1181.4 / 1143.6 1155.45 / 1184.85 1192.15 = -0.018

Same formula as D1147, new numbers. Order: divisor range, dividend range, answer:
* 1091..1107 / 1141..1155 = 1.10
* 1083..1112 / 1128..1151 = 0.86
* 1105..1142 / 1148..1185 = 1.29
